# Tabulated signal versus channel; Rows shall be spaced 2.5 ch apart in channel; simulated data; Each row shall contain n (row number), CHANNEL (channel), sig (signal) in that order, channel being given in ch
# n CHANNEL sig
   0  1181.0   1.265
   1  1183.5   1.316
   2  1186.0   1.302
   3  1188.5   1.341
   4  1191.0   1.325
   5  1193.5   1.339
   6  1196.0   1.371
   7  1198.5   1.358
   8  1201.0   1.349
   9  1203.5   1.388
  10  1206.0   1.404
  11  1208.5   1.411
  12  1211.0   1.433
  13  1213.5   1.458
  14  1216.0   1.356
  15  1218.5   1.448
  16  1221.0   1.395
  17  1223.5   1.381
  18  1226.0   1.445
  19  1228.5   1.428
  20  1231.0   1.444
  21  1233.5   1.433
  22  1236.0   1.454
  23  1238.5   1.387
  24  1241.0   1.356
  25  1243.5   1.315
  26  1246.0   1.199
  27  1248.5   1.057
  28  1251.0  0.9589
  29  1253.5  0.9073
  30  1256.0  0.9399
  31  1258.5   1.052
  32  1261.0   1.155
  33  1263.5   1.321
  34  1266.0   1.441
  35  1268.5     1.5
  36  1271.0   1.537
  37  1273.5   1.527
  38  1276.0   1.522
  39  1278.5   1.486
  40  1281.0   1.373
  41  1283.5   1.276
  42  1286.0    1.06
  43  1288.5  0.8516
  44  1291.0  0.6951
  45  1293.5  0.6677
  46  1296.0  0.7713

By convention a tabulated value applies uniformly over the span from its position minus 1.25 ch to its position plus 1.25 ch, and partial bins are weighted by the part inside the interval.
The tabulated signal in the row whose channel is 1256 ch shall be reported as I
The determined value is 0.9399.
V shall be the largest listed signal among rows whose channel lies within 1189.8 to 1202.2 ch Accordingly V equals 1.371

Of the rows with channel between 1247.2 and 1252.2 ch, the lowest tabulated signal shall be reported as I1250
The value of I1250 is 0.9589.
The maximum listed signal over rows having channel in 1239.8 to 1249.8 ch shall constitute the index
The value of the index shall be 1.356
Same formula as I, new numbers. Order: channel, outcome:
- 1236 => 1.454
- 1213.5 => 1.458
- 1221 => 1.395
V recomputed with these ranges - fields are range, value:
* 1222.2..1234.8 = 1.445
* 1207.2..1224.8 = 1.458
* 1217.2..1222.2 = 1.448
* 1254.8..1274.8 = 1.537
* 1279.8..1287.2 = 1.373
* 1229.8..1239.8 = 1.454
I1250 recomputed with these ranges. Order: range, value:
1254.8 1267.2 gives 0.9399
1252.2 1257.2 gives 0.9073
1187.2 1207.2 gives 1.325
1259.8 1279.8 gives 1.155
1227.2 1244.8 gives 1.315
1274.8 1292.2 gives 0.6951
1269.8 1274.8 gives 1.527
